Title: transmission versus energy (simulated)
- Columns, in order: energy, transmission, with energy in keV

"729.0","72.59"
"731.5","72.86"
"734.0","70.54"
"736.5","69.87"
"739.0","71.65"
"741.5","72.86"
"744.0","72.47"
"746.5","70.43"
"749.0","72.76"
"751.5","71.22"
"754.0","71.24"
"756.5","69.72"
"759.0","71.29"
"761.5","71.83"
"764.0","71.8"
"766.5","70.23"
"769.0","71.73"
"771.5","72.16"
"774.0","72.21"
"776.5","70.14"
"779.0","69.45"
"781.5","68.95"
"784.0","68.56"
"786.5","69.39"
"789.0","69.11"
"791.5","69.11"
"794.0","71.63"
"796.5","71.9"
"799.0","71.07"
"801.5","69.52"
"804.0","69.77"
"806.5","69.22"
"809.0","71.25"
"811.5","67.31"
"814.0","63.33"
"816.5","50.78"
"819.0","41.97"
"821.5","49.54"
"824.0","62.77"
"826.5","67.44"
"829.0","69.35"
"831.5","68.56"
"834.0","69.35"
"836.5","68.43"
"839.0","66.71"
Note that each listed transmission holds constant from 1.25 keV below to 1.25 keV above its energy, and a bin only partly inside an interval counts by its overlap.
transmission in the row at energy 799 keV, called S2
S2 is 71.07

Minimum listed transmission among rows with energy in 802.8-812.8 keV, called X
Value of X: 67.31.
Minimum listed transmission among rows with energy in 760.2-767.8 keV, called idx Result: 70.23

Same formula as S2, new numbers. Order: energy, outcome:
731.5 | 72.86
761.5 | 71.83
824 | 62.77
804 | 69.77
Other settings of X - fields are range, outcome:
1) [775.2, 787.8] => 68.56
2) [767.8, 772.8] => 71.73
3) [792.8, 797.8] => 71.63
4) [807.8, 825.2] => 41.97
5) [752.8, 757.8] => 69.72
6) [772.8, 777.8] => 70.14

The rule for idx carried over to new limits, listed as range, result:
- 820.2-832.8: 49.54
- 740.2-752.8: 70.43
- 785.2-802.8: 69.11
